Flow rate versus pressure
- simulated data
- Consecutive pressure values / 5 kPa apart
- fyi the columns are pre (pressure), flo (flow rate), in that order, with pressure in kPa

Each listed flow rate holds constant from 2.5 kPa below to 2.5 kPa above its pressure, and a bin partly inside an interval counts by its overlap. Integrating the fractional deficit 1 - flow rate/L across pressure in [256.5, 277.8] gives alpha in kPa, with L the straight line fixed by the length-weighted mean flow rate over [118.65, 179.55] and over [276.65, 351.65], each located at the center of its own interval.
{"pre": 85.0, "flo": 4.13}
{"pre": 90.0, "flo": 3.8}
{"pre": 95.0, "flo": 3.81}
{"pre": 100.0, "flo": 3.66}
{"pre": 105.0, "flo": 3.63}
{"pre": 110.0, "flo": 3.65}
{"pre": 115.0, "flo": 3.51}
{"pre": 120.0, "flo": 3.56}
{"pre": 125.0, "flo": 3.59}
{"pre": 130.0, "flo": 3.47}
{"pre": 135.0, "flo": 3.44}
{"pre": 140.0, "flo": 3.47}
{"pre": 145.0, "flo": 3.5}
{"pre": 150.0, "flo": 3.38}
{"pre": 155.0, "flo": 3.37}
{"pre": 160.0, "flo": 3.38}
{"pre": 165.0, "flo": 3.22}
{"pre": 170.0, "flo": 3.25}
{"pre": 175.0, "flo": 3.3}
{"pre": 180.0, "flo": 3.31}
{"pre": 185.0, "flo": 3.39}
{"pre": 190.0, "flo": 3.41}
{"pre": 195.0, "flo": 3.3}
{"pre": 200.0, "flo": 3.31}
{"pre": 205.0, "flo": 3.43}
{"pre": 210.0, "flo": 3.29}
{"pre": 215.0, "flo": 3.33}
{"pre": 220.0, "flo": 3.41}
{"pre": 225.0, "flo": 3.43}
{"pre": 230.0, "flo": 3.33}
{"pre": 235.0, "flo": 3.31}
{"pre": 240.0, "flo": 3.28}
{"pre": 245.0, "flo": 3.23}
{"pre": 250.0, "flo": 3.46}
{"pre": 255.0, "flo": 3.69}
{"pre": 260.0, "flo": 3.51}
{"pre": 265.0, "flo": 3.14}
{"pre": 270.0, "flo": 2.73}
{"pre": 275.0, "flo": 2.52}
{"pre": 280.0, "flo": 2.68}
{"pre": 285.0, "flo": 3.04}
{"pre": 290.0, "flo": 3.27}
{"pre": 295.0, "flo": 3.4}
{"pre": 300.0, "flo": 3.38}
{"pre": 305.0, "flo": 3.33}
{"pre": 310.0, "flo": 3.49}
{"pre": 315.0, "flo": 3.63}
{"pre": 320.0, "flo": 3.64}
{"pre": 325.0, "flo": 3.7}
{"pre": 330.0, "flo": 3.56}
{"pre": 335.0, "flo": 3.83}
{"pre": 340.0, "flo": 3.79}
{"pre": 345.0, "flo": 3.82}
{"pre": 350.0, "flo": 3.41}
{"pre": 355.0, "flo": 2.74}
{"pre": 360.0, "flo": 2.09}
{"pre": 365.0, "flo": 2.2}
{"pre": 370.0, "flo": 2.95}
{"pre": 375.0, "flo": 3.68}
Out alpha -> 2.7 kPa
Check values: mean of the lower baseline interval 3.4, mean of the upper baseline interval 3.45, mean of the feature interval 3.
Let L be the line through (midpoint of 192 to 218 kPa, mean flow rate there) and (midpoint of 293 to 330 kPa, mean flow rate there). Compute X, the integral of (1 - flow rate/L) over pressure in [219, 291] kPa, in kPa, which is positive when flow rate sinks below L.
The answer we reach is 4.7 kPa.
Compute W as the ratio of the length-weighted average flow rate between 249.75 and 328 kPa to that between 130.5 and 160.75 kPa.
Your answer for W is 0.96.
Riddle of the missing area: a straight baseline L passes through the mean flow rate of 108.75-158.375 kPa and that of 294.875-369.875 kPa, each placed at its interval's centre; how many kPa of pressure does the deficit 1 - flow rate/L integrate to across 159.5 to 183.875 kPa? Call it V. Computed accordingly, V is 1.2 kPa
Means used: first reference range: 3.49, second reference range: 3.32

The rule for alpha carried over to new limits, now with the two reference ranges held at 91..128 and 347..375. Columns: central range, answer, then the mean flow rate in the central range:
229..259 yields -2.00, 3.39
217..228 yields -0.53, 3.41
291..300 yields -1.09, 3.37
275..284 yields 1.08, 2.7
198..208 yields -0.15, 3.37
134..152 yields 0.37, 3.45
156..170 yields 0.63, 3.3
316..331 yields -3.74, 3.64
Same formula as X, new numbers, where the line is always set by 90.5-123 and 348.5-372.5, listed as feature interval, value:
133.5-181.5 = 1.19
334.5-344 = -3.74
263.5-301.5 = -0.73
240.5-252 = -0.86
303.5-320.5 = -4.09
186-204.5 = -0.32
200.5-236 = -1.70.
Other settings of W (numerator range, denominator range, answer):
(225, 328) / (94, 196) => 0.95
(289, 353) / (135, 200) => 1.06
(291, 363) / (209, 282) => 1.06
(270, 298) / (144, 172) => 0.89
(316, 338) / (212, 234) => 1.09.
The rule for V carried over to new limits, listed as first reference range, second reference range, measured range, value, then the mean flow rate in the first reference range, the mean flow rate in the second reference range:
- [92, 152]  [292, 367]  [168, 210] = 1.8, 3.56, 3.34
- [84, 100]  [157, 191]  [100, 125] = 0.8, 3.85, 3.32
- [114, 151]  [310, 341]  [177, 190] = 0.7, 3.49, 3.67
